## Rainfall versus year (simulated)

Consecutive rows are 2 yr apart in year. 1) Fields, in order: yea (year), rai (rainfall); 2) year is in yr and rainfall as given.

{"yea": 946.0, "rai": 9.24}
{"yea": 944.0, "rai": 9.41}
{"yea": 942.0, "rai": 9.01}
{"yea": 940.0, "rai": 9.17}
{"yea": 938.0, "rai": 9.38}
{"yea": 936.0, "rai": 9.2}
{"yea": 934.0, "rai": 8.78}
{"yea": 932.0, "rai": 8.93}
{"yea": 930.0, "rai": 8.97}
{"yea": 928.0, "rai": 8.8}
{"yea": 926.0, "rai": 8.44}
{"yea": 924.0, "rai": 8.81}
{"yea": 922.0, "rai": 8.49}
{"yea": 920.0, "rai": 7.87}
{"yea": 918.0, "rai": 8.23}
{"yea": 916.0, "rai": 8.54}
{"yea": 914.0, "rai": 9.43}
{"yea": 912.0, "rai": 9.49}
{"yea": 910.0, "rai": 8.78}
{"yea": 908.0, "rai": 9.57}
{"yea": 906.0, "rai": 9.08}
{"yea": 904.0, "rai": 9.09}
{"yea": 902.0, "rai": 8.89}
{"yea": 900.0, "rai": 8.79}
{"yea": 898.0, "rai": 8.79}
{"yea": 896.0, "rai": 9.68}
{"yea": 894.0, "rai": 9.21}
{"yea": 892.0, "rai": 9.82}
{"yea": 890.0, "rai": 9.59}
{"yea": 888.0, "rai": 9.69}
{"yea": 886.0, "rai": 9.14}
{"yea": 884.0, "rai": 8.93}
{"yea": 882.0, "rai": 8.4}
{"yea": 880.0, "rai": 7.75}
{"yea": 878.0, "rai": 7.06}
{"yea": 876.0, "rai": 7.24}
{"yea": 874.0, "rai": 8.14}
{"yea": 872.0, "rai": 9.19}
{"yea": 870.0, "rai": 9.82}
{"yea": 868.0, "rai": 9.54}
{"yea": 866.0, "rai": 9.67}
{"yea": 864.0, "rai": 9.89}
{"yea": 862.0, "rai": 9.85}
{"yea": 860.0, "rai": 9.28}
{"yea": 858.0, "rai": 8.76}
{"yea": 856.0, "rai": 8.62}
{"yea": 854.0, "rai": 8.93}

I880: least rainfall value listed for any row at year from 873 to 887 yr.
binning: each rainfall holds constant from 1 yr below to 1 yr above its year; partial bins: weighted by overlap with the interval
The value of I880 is 7.06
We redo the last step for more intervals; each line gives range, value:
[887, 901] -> 8.79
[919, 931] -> 7.87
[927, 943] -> 8.78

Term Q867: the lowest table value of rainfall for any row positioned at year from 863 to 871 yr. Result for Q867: 9.54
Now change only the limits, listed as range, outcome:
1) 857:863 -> 8.76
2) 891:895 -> 9.21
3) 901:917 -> 8.54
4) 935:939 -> 9.2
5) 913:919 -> 8.23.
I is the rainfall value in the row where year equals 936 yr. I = 9.2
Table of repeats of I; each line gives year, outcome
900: 8.79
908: 9.57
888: 9.69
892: 9.82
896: 9.68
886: 9.14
